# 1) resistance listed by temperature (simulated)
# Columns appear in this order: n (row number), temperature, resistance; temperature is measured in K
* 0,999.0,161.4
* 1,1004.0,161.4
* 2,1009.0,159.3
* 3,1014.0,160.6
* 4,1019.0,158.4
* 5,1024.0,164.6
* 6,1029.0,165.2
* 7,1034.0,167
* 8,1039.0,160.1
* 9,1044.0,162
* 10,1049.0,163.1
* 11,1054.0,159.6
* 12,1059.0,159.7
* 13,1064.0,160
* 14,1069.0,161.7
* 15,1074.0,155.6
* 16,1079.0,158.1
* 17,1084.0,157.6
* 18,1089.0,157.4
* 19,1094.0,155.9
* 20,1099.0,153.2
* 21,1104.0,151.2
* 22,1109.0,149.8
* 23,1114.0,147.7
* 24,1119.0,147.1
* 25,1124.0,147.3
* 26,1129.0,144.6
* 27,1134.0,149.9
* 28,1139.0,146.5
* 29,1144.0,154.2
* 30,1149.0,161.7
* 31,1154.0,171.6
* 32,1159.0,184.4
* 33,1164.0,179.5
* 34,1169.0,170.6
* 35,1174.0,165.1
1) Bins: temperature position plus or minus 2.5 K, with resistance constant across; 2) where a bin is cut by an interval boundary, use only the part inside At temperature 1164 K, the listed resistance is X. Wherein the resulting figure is 179.5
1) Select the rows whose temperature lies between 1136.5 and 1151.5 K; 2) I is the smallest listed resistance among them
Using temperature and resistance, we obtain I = 146.5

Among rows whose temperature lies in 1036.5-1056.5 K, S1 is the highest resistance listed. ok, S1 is 163.1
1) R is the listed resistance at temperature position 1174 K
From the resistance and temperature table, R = 165.1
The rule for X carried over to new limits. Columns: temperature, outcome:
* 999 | 161.4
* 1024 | 164.6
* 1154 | 171.6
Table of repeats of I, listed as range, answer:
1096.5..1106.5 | 151.2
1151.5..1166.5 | 171.6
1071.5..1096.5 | 155.6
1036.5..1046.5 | 160.1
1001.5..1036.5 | 158.4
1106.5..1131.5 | 144.6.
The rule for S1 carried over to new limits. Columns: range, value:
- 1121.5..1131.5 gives 147.3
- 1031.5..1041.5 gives 167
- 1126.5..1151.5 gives 161.7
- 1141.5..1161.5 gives 184.4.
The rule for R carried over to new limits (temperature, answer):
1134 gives 149.9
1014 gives 160.6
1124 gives 147.3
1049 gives 163.1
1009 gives 159.3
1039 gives 160.1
